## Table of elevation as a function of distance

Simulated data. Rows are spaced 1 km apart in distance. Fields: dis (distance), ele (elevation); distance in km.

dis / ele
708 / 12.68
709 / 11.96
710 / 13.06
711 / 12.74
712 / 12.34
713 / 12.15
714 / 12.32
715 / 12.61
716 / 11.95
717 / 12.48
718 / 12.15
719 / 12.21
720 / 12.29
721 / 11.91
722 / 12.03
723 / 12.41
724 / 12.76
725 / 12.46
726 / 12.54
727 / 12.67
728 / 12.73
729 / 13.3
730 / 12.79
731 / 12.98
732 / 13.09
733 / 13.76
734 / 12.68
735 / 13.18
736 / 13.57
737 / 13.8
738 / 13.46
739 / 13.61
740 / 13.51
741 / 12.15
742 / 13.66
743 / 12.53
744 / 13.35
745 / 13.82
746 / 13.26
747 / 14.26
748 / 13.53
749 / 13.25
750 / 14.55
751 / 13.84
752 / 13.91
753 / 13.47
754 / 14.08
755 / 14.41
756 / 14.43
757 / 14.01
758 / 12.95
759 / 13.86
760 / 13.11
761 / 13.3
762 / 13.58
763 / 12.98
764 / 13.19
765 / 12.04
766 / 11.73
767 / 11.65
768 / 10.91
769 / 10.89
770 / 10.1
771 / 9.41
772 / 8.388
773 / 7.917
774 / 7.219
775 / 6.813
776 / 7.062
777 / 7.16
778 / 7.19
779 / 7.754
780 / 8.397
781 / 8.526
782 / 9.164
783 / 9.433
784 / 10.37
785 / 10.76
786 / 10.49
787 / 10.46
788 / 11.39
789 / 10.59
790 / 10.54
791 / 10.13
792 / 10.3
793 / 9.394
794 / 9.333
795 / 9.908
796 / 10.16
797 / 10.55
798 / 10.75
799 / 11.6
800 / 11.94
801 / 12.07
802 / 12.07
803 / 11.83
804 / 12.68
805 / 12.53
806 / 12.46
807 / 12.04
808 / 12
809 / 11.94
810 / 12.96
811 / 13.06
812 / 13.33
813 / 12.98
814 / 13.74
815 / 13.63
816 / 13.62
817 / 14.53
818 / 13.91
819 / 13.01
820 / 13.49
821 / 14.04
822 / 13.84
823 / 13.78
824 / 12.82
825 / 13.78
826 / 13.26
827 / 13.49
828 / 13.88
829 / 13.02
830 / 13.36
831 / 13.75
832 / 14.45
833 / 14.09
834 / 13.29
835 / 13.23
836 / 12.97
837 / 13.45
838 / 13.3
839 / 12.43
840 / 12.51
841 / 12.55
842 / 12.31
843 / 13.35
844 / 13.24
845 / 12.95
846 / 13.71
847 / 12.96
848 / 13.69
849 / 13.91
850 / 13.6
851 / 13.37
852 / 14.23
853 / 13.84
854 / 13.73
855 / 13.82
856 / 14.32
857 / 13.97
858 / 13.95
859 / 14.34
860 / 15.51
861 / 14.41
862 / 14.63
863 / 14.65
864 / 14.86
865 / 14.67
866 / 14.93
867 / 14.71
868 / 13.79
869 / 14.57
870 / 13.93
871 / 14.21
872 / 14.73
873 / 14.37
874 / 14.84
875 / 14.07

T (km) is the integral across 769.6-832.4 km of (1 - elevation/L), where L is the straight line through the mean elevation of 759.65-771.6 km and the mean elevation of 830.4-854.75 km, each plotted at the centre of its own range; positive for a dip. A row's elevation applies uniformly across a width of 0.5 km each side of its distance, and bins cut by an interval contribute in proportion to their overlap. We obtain 6.3 km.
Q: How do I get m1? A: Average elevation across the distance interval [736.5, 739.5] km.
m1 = 13.6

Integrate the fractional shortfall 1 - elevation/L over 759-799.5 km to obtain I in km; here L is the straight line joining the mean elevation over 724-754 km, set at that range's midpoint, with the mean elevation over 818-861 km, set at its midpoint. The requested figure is 9.8 km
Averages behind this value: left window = 13.3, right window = 13.6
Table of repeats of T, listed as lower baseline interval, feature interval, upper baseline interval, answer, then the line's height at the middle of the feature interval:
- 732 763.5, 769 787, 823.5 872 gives 6.5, 13.6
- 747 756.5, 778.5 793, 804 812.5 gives 3.6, 13.1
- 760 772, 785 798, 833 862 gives 2.1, 12.3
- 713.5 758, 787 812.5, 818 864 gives 3.9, 13.4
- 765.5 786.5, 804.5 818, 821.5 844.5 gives -1.5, 11.7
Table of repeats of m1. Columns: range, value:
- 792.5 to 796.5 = 9.7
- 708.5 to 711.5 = 12.6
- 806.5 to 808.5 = 12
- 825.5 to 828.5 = 13.5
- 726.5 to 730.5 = 12.9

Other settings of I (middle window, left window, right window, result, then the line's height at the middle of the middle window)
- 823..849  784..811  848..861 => -0.4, 13.1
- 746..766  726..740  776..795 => -3.5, 11.6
